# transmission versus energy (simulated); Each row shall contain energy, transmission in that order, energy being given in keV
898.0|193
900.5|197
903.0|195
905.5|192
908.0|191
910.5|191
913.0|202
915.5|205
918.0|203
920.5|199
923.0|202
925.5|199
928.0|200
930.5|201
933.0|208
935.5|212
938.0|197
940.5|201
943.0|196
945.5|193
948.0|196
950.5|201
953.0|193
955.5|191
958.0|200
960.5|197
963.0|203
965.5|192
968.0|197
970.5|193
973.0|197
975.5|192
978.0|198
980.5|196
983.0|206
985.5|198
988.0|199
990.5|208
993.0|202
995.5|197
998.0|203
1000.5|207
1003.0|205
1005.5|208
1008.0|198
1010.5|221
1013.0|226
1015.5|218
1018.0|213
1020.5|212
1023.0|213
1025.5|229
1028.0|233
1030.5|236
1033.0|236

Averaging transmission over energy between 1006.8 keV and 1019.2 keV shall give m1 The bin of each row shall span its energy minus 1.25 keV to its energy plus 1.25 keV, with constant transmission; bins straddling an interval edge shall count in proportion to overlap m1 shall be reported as 215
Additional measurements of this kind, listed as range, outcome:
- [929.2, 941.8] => 204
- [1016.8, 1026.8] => 217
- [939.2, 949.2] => 197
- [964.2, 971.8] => 194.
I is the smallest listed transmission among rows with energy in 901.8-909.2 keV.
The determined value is 191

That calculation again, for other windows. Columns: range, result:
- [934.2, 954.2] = 193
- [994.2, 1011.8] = 197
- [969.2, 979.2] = 192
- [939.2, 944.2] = 196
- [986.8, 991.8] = 199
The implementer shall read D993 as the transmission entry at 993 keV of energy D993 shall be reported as 202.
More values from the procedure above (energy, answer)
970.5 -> 193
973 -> 197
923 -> 202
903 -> 195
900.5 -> 197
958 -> 200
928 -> 200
